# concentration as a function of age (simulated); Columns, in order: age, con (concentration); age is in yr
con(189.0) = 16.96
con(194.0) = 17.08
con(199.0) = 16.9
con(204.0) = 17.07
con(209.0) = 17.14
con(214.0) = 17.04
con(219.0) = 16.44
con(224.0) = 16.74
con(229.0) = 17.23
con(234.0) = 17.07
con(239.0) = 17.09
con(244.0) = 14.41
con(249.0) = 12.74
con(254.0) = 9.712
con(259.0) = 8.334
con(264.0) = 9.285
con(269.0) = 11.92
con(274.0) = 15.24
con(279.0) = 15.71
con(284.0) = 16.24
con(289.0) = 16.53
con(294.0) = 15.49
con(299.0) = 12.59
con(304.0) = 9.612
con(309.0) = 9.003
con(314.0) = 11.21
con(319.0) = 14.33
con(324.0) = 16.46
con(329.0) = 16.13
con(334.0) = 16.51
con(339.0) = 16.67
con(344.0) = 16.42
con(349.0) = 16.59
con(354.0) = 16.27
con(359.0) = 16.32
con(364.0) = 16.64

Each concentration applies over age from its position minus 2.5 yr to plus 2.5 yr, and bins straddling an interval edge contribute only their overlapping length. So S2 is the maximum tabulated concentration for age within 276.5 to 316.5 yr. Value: 16.53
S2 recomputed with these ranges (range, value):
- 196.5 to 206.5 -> 17.07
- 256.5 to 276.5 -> 15.24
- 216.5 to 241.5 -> 17.23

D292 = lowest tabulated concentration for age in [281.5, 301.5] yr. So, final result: 12.59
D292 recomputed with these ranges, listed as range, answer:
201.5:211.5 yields 17.07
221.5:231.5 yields 16.74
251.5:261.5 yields 8.334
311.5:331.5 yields 11.21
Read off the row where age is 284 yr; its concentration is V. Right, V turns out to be 16.24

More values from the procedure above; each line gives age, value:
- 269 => 11.92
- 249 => 12.74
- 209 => 17.14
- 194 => 17.08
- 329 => 16.13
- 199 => 16.9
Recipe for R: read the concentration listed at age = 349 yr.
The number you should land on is 16.59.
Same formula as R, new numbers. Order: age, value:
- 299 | 12.59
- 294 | 15.49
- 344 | 16.42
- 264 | 9.285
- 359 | 16.32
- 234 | 17.07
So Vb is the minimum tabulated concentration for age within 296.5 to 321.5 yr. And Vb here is 9.003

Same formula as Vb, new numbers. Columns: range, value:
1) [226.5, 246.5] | 14.41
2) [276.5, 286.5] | 15.71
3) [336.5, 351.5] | 16.42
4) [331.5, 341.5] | 16.51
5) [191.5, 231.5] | 16.44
